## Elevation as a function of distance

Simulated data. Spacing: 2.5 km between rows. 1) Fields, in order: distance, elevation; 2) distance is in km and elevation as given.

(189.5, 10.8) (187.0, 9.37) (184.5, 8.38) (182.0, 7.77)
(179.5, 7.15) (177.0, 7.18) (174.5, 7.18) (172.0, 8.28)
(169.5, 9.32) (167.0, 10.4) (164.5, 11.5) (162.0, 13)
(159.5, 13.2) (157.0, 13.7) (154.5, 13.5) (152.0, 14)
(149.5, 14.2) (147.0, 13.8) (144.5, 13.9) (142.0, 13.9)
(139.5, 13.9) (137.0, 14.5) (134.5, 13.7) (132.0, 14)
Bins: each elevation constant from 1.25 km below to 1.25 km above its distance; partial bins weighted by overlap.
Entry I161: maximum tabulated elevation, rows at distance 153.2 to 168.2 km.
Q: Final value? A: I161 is 13.7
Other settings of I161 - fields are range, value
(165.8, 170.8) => 10.4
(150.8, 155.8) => 14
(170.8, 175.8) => 8.28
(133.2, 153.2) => 14.5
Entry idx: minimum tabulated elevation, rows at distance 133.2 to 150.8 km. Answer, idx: 13.7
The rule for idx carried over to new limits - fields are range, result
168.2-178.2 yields 7.18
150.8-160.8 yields 13.2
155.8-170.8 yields 9.32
